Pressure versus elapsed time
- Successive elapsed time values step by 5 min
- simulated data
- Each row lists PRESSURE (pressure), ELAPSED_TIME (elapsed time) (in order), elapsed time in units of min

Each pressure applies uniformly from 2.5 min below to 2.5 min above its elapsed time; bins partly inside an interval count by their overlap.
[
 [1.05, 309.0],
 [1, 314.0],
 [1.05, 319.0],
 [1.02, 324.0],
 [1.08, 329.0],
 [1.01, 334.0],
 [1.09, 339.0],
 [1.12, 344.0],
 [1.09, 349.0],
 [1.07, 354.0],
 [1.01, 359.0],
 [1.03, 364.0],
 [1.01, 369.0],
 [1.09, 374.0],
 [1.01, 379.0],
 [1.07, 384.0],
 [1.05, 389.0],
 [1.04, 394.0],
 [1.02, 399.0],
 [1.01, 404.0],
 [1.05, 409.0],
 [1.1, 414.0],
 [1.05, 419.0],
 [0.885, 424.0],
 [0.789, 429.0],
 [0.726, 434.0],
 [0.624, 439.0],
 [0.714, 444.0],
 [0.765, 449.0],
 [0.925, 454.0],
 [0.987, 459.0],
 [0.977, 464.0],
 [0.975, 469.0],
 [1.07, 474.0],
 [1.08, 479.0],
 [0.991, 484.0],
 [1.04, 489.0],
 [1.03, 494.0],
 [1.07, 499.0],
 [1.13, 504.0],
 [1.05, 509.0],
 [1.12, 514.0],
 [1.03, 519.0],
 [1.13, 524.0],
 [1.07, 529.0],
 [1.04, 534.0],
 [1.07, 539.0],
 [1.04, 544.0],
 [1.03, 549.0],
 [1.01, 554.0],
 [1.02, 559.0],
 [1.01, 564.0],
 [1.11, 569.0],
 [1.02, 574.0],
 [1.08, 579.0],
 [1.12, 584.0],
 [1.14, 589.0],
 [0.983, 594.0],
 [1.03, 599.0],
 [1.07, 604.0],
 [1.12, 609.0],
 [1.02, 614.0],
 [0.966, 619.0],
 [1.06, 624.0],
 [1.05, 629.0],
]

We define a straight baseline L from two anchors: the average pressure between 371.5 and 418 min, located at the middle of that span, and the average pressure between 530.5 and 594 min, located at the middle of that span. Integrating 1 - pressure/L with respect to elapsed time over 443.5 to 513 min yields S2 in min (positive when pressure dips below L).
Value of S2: 3.6 min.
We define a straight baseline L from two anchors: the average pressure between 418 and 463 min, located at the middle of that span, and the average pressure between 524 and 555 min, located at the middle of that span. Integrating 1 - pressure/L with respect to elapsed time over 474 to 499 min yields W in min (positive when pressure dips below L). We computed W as -2.98 min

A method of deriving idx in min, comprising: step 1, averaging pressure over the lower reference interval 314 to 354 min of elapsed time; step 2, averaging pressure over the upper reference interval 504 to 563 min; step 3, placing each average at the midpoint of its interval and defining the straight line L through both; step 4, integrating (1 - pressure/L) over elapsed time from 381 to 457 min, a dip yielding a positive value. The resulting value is 9.9 min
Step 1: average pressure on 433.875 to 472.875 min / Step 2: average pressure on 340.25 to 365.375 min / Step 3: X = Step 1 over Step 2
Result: 0.8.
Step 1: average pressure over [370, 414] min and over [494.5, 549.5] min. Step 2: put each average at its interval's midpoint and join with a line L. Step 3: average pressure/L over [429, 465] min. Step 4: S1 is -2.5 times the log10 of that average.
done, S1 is 0.29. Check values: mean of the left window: 1.04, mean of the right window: 1.07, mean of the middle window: 0.808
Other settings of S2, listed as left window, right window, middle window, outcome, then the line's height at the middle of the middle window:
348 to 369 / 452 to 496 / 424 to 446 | 6.20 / 1.02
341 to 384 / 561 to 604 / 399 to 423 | 0.41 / 1.06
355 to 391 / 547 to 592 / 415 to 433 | 2.34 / 1.04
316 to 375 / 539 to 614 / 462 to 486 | 0.79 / 1.05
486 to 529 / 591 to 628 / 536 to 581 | 0.54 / 1.06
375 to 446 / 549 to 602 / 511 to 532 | -1.44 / 1.02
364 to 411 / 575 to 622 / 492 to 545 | -1.11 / 1.05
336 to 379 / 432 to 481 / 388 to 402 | -0.57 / 0.993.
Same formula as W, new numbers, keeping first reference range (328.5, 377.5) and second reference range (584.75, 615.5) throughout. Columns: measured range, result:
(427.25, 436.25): 2.6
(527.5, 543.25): 0.1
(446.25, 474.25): 3.2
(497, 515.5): -0.5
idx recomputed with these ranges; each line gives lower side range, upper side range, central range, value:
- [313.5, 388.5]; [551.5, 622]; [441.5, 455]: 3.4 min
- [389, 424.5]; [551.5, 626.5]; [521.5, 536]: -0.5 min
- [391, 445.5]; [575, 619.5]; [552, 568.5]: 0.1 min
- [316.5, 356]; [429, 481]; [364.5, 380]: -0.5 min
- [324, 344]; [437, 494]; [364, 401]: -1.0 min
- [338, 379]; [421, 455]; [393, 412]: -2.8 min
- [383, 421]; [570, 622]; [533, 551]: 0.1 min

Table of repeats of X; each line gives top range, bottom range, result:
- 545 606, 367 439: 1.07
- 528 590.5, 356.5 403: 1.02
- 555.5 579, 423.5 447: 1.42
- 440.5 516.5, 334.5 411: 0.94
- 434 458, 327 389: 0.73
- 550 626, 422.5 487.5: 1.18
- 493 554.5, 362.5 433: 1.06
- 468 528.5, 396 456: 1.19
